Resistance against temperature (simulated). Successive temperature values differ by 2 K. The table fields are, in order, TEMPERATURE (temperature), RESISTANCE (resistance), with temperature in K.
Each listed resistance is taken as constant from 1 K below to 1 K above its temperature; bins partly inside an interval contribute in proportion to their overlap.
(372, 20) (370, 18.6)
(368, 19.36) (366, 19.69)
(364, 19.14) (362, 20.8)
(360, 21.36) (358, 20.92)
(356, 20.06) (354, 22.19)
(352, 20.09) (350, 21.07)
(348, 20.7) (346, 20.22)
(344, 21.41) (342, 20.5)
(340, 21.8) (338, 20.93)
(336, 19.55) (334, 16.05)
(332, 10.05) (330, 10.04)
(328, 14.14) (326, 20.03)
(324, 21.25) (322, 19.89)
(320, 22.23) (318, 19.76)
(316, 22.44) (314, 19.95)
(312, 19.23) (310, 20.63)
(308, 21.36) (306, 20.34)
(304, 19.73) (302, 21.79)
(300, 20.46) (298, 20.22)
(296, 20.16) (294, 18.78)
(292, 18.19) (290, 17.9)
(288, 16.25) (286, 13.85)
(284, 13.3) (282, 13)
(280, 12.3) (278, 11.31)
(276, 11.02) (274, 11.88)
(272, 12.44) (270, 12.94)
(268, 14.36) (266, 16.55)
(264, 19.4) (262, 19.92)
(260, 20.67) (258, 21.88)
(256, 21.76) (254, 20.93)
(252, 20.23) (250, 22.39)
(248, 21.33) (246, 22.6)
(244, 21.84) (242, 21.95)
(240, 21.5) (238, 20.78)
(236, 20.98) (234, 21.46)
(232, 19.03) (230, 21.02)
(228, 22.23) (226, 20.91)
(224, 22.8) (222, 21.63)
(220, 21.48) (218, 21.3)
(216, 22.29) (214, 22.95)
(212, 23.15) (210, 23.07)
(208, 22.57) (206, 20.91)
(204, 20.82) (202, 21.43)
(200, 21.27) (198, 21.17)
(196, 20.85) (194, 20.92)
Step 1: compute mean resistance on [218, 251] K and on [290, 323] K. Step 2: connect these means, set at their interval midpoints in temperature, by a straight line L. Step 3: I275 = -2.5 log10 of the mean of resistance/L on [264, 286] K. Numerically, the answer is 0.49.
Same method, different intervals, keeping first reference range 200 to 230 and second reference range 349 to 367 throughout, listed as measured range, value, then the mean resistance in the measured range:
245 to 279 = 0.209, 17.7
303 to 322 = 0.022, 20.6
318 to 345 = 0.138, 18.4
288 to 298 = 0.138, 18.7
